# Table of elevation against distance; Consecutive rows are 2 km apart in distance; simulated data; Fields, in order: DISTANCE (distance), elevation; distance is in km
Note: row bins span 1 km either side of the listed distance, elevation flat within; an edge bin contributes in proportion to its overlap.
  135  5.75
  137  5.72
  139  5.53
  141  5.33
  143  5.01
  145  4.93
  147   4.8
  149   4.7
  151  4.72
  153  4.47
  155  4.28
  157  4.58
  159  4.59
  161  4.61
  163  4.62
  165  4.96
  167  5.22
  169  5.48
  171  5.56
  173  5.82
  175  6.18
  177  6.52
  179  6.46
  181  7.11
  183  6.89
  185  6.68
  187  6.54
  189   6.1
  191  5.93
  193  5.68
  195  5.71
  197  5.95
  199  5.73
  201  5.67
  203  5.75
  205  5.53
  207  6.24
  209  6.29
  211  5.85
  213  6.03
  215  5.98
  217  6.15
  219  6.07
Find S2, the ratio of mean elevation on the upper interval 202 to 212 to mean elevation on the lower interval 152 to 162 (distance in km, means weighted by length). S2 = 1.32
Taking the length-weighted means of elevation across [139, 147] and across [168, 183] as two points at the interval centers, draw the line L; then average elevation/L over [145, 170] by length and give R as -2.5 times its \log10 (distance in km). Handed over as 0.18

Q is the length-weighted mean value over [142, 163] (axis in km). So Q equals 4.67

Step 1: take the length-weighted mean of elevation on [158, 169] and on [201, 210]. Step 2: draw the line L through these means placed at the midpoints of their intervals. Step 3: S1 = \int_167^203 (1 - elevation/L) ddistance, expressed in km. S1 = -4.6 km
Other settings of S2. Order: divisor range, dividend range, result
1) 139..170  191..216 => 1.21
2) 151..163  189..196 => 1.28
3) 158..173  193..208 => 1.14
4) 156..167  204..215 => 1.27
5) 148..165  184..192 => 1.37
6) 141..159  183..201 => 1.29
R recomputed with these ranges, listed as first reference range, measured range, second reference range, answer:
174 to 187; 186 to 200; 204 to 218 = 0.08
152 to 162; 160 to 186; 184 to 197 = -0.11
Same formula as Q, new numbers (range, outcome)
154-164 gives 4.54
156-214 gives 5.8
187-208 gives 5.86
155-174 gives 5.01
